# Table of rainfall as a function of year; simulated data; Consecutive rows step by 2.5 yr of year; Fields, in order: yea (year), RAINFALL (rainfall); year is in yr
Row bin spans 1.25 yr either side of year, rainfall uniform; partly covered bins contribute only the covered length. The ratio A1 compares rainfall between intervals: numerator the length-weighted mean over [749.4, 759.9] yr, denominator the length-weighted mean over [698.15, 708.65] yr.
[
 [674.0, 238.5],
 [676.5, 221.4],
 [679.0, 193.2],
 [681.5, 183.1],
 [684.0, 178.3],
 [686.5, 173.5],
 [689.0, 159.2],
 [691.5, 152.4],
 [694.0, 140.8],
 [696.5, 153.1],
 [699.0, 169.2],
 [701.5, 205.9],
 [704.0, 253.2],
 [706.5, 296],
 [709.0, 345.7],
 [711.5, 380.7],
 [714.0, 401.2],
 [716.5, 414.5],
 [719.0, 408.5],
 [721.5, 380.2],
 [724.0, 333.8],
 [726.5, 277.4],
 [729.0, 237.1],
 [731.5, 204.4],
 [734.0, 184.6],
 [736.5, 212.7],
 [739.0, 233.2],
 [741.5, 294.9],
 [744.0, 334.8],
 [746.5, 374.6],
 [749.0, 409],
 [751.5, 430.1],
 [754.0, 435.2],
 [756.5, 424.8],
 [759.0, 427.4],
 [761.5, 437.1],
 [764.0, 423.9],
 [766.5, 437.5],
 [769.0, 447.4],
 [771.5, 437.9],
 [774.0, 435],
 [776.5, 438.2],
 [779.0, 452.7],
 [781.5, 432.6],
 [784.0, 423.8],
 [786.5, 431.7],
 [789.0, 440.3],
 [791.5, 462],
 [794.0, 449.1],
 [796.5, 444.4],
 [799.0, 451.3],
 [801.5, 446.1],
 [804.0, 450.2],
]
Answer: 1.76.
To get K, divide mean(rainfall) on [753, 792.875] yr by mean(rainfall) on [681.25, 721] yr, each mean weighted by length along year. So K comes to 1.7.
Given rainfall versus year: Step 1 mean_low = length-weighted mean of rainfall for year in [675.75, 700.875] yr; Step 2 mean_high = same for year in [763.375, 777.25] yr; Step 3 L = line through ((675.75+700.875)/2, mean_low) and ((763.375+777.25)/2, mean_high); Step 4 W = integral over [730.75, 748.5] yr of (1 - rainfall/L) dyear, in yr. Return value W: 3.7 yr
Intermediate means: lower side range 172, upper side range 437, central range 271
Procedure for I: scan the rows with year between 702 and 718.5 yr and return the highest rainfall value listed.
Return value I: 414.5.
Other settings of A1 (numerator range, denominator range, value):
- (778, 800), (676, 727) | 1.71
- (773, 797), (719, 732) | 1.46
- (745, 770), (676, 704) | 2.38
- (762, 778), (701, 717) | 1.32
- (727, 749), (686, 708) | 1.40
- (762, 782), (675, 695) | 2.48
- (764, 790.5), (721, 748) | 1.58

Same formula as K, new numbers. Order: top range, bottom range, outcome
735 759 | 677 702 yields 2.06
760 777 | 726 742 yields 1.90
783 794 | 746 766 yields 1.04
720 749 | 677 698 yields 1.69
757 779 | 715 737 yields 1.46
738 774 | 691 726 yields 1.37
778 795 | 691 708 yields 2.21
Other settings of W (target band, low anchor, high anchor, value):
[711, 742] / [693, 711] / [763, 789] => -1.28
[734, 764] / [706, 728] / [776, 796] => 3.02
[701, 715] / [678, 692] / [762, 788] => -4.33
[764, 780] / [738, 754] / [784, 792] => -1.28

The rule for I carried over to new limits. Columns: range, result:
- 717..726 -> 408.5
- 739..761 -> 435.2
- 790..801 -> 462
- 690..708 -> 296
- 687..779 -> 452.7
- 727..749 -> 409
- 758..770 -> 447.4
